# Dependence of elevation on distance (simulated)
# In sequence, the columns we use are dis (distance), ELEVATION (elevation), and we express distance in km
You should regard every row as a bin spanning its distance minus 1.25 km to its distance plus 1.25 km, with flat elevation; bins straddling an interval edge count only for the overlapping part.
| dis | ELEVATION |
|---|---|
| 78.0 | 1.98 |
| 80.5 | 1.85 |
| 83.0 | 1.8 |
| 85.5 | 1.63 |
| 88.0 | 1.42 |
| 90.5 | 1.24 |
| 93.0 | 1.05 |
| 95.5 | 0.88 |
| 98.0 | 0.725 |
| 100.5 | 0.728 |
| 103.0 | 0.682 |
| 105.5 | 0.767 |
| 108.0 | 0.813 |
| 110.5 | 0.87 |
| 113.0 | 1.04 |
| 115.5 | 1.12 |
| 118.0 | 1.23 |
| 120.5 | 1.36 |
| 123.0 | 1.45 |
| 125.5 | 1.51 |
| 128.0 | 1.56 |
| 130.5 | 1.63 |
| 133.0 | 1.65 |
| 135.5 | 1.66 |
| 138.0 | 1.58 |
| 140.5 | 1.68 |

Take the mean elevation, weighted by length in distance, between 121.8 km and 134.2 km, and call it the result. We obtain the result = 1.56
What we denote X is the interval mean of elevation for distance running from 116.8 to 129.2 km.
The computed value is 1.42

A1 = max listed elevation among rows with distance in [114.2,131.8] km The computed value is 1.63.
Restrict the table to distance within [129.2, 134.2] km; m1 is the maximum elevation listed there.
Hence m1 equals 1.65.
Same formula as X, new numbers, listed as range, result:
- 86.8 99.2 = 1.06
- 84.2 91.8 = 1.43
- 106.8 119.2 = 1.01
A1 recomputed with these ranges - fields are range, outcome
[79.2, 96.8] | 1.85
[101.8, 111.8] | 0.87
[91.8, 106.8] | 1.05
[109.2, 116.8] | 1.12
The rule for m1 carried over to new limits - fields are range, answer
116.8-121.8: 1.36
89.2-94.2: 1.24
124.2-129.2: 1.56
